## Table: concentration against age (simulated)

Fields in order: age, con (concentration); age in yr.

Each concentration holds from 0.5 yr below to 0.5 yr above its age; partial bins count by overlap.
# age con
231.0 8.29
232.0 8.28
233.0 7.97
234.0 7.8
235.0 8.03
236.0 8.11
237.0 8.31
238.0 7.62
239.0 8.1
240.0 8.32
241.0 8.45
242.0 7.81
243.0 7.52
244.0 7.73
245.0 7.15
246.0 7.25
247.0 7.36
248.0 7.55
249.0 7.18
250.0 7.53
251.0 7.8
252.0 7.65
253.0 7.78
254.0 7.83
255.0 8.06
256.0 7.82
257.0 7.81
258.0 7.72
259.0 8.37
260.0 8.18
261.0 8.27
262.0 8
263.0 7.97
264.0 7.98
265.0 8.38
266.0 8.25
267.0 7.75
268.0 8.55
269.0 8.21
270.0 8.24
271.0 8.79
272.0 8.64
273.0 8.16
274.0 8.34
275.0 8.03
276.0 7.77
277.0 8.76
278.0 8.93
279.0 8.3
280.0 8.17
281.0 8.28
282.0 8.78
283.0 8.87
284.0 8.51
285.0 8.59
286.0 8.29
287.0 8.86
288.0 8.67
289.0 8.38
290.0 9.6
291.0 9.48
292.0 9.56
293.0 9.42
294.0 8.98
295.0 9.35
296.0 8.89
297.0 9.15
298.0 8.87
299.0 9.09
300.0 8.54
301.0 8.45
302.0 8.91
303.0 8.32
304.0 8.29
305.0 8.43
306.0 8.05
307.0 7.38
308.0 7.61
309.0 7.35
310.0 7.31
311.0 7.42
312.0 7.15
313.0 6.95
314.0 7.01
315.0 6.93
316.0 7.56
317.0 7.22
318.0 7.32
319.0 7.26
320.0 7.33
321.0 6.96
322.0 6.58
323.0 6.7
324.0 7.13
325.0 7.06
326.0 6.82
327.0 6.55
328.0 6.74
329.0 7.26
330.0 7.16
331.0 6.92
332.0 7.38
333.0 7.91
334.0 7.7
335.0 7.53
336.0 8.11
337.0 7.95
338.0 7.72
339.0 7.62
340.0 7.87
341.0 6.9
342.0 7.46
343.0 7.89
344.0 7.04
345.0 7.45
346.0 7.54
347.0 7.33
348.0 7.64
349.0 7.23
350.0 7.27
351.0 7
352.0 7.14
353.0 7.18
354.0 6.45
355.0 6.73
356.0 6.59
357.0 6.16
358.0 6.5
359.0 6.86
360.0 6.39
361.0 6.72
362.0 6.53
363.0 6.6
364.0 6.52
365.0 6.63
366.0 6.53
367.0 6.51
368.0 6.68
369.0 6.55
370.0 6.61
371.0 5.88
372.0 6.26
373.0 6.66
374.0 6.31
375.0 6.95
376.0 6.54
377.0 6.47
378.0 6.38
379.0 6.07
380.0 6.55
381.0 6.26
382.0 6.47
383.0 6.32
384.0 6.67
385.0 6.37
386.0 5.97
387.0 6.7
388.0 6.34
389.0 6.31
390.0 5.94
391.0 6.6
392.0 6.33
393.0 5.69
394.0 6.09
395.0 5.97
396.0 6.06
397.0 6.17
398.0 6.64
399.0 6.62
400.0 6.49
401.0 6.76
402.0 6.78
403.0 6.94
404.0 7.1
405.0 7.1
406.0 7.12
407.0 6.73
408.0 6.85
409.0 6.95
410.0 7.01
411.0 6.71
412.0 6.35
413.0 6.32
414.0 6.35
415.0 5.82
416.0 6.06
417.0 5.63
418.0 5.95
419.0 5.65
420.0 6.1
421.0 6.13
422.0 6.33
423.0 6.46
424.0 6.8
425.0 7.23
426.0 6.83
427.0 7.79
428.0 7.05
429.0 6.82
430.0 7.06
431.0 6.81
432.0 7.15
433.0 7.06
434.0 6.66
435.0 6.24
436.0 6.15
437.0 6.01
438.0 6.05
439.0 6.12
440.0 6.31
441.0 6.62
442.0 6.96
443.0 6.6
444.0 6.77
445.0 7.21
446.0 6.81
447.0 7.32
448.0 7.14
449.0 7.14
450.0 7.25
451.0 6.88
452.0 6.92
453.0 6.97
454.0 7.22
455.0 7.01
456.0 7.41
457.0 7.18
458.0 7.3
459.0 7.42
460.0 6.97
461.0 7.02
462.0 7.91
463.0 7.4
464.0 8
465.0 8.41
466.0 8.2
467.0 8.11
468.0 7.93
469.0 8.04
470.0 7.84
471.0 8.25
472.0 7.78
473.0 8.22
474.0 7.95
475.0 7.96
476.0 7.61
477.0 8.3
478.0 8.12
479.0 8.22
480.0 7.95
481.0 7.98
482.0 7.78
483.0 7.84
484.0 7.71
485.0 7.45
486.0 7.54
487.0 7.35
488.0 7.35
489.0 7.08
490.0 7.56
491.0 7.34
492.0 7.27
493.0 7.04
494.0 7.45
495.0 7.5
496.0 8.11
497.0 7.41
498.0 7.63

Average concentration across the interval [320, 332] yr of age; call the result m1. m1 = 6.94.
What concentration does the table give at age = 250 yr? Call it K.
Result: 7.53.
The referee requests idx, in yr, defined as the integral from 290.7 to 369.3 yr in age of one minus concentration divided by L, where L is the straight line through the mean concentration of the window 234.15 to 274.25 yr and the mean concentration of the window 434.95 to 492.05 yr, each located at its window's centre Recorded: 3.03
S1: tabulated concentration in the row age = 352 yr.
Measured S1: 7.14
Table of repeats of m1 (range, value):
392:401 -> 6.25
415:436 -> 6.56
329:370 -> 7.09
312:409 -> 6.83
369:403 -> 6.38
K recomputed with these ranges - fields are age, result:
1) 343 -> 7.89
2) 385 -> 6.37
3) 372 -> 6.26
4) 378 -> 6.38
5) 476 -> 7.61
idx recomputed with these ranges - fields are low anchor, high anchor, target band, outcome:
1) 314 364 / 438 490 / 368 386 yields 2.0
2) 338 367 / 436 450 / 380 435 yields 2.3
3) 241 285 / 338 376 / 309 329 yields 0.8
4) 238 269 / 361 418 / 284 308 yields -4.2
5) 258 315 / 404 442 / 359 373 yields 1.5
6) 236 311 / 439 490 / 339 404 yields 10.0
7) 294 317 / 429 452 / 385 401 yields 2.1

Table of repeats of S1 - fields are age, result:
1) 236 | 8.11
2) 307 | 7.38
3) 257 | 7.81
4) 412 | 6.35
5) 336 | 8.11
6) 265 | 8.38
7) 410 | 7.01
